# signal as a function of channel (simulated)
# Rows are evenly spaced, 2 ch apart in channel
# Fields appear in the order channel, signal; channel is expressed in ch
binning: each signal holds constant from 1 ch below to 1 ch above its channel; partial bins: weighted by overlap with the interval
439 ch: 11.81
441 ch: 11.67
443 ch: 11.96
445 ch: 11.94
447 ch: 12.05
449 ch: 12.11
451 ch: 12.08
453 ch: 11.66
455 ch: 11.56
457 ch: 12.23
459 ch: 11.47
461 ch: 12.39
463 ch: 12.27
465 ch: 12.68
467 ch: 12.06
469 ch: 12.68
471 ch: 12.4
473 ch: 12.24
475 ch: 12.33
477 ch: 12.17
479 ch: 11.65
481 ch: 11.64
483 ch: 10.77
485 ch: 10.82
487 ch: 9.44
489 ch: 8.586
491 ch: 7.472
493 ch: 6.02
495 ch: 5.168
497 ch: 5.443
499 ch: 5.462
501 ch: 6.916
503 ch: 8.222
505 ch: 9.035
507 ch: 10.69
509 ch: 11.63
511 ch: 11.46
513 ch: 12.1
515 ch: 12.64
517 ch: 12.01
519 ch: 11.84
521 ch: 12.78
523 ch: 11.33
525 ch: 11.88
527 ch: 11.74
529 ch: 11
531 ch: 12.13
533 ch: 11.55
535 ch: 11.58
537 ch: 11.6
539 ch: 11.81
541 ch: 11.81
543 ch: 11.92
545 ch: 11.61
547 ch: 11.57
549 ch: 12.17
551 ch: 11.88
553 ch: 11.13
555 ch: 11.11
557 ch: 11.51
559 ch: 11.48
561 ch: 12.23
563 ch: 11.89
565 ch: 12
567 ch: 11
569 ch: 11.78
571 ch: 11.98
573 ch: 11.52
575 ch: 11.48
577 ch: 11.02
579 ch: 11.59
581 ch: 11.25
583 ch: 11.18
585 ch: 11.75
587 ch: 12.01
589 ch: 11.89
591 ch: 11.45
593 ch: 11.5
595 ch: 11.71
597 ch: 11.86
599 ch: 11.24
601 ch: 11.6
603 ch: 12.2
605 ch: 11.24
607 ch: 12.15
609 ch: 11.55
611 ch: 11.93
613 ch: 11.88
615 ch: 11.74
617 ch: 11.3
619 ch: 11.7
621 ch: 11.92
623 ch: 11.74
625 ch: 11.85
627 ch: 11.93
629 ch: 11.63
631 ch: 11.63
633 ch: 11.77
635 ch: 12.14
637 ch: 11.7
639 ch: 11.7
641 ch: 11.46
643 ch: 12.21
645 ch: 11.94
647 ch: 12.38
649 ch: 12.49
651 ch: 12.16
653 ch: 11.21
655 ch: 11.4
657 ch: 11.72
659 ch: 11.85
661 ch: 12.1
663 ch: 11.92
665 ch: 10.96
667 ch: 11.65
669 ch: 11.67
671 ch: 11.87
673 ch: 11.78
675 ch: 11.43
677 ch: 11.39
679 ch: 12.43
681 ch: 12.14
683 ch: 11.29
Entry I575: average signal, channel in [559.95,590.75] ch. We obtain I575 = 11.6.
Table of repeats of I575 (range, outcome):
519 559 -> 11.7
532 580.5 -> 11.6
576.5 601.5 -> 11.6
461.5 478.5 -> 12.3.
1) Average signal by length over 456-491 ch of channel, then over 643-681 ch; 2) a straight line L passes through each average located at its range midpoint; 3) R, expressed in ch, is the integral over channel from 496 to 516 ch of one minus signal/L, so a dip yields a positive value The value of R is 3.8 ch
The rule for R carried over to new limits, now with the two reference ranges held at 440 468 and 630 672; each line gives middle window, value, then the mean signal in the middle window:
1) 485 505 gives 7.9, 7.27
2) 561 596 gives 0.8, 11.6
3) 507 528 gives 0.1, 11.9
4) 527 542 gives 0.4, 11.6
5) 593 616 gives 0.2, 11.7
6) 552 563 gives 0.3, 11.5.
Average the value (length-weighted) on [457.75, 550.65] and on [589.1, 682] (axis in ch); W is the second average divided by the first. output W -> 1.09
